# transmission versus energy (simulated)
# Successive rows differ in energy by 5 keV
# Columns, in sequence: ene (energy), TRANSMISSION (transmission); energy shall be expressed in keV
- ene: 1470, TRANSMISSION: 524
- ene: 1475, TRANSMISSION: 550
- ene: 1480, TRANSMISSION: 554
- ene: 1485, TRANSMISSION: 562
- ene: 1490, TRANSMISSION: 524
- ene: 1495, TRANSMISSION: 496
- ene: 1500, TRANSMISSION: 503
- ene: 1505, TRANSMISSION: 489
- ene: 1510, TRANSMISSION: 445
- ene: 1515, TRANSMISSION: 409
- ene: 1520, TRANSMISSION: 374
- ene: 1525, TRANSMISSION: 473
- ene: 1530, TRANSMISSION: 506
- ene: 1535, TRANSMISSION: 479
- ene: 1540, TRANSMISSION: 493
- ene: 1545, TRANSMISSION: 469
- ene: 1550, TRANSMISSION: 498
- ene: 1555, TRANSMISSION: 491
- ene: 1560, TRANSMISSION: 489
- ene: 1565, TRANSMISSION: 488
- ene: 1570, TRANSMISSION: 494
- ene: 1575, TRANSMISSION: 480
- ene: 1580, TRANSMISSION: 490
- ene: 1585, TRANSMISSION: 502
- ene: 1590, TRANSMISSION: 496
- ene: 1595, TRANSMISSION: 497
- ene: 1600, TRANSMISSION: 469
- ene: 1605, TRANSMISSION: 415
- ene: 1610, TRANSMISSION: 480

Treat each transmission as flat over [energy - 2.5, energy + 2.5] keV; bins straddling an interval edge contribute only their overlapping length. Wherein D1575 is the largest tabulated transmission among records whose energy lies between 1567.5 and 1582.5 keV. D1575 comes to 494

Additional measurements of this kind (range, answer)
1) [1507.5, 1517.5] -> 445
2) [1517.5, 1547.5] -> 506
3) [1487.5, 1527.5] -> 524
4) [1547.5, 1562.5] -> 498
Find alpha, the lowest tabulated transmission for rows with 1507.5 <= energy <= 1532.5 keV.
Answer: 374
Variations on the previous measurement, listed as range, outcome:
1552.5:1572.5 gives 488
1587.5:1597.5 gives 496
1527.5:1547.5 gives 469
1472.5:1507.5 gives 489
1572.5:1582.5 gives 480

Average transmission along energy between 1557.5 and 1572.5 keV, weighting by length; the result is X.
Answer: 490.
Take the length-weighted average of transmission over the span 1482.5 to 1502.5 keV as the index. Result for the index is 521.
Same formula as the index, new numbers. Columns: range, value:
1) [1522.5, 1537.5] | 486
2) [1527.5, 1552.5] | 489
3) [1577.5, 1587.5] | 496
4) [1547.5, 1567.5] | 492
